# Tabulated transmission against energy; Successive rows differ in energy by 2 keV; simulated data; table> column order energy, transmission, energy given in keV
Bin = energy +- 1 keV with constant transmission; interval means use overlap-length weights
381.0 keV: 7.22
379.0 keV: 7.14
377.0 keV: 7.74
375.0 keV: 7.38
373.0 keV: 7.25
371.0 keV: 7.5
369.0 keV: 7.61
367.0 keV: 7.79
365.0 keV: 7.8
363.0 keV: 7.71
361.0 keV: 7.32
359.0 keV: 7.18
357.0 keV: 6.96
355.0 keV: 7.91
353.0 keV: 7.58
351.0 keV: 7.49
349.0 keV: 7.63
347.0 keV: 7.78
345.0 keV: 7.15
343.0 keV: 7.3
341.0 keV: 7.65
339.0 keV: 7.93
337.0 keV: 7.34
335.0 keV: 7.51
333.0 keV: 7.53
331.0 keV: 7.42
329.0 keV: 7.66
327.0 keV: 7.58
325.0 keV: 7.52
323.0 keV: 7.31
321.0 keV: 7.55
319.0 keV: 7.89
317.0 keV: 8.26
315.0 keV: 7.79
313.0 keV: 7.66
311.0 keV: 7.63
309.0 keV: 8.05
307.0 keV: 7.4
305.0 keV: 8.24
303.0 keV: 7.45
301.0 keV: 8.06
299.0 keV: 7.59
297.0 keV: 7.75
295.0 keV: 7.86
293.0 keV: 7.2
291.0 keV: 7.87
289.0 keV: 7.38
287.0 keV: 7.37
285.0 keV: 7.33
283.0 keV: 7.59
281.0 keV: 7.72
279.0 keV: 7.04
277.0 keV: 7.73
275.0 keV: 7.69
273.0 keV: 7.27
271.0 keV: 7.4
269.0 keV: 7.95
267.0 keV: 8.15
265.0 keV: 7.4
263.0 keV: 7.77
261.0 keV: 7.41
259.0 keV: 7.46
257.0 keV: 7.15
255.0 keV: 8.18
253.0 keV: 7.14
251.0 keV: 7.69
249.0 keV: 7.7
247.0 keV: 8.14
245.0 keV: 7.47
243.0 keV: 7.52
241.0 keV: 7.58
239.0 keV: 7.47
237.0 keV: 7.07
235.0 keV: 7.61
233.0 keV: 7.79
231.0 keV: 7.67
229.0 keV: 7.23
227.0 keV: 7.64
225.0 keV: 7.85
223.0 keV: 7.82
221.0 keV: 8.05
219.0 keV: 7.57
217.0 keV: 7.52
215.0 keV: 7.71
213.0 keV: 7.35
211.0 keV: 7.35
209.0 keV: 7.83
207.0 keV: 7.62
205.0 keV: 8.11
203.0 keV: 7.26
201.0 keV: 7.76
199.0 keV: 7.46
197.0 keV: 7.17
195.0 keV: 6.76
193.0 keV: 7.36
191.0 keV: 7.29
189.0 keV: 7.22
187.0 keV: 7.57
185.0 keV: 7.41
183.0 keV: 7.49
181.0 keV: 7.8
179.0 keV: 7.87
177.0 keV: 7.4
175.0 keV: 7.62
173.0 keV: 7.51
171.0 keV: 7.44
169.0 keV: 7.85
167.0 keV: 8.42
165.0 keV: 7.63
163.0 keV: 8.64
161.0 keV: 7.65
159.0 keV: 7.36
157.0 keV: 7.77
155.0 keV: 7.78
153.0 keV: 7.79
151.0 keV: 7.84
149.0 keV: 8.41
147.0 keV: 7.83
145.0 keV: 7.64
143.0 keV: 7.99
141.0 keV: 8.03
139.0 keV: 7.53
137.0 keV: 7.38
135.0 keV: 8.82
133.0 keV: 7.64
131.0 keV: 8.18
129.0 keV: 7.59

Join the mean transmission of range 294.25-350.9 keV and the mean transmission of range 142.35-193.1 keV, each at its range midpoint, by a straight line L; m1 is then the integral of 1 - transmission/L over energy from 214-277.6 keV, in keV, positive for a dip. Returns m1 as 0.6 keV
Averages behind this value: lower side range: 7.72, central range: 7.62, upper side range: 7.66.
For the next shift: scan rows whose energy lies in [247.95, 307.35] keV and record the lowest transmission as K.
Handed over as 7.04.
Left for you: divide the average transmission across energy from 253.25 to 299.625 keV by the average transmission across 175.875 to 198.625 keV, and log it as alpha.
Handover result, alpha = 1.02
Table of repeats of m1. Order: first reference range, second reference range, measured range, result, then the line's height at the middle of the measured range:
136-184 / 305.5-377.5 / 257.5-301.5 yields 0.4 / 7.65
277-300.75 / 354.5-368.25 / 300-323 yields -0.8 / 7.53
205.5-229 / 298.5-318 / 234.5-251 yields 0.3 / 7.7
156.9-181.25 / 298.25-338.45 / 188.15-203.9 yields 0.9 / 7.75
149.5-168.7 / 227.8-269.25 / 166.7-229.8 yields 1.6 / 7.76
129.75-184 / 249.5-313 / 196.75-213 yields 0.4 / 7.74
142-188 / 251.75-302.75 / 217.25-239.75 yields 0.1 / 7.66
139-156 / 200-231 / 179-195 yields 0.7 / 7.75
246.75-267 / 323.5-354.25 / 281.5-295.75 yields 0.1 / 7.58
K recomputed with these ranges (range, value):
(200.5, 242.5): 7.07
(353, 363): 6.96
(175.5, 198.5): 6.76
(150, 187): 7.36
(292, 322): 7.2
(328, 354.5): 7.15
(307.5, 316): 7.63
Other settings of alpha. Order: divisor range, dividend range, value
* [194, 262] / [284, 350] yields 1.01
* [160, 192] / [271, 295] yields 0.98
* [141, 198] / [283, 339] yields 1.00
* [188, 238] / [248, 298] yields 1.01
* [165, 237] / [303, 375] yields 1.00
